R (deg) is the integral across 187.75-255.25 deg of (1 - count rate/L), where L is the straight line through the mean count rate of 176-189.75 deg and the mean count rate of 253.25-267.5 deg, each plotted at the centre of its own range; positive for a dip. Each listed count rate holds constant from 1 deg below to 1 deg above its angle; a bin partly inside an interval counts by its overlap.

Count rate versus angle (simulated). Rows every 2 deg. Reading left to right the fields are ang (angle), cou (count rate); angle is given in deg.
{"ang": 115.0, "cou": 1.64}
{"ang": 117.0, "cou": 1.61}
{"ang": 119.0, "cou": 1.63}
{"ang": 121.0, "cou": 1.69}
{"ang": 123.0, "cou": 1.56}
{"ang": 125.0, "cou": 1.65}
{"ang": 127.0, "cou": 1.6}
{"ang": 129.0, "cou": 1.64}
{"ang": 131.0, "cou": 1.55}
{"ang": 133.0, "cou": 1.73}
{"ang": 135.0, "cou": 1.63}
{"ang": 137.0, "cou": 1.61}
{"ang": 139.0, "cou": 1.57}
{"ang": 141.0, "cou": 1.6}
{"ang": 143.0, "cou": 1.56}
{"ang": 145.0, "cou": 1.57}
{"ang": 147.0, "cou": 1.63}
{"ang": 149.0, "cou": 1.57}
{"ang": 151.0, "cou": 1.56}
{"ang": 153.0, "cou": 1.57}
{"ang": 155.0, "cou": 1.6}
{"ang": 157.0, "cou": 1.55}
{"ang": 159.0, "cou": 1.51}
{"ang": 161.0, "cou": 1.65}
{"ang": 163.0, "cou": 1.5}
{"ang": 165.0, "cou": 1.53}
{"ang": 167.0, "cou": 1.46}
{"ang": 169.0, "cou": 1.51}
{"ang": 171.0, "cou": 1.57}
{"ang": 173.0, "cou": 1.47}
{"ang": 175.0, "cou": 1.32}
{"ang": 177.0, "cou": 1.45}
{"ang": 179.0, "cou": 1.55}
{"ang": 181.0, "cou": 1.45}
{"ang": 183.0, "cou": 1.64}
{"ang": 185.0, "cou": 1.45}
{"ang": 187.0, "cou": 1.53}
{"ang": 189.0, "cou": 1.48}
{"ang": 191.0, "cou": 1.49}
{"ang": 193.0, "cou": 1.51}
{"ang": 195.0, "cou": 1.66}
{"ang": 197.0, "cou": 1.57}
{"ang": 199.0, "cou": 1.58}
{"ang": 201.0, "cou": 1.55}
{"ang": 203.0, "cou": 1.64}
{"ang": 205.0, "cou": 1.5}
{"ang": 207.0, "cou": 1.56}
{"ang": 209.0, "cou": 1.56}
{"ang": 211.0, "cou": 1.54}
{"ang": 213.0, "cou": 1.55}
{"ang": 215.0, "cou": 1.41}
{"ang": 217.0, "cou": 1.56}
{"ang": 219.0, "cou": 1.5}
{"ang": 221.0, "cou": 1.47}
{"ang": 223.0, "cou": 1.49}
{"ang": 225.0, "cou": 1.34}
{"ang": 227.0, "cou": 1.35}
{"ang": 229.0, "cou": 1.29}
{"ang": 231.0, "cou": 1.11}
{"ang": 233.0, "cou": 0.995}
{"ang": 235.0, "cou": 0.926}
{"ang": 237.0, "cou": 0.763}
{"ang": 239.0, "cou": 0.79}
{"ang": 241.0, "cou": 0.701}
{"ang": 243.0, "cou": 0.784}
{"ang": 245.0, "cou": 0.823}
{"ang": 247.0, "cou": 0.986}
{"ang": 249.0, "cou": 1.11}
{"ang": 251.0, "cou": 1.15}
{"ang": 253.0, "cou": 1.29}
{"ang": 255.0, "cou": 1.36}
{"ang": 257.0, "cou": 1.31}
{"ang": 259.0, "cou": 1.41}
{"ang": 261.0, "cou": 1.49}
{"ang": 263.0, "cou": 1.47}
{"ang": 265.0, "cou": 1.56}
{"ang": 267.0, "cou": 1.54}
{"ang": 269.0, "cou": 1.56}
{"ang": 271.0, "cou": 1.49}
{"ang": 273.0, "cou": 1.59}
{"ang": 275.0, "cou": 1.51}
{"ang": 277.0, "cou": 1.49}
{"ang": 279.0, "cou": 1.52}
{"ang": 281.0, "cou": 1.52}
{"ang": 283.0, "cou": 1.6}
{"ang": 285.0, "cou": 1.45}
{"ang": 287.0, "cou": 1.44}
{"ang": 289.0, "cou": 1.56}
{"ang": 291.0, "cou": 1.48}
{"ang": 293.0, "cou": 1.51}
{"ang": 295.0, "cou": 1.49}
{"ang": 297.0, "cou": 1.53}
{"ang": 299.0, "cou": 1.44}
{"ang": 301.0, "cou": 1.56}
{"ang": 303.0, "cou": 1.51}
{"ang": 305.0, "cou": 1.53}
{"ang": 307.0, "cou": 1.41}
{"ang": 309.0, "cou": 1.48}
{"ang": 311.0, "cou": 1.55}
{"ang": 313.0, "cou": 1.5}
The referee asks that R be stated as 7.8 deg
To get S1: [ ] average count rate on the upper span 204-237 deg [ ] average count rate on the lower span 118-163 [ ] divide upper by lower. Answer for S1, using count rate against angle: 0.9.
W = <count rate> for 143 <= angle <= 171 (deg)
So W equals 1.56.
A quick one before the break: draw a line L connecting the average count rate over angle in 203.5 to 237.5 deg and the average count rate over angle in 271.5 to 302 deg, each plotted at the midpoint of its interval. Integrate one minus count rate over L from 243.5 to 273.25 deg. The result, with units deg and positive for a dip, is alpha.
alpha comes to 2.5 deg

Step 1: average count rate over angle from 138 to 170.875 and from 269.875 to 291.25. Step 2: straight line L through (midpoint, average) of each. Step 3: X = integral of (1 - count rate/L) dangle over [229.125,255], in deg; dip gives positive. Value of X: 9.3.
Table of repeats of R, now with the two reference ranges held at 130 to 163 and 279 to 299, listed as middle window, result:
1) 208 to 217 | 0.18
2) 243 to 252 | 3.17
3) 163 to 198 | 1.35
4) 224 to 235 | 2.50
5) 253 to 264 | 0.91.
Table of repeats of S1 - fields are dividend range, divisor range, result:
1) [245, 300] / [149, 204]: 0.93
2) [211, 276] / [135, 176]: 0.82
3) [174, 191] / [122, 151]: 0.93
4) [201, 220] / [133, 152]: 0.96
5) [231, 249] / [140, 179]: 0.57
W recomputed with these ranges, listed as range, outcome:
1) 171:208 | 1.52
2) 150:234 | 1.49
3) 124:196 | 1.55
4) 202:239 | 1.35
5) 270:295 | 1.51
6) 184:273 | 1.35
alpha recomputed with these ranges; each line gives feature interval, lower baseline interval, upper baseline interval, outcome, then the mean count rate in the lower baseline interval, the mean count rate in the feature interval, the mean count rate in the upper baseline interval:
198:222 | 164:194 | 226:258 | -4.9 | 1.49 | 1.54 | 1.05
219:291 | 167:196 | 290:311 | 9.7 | 1.5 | 1.3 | 1.5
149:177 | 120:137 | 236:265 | -0.7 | 1.63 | 1.52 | 1.12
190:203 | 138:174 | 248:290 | -0.4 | 1.55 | 1.57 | 1.45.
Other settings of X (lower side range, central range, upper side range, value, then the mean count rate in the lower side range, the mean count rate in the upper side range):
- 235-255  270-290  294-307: -3.4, 0.954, 1.5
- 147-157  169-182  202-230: 0.6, 1.58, 1.48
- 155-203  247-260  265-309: 2.3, 1.52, 1.51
